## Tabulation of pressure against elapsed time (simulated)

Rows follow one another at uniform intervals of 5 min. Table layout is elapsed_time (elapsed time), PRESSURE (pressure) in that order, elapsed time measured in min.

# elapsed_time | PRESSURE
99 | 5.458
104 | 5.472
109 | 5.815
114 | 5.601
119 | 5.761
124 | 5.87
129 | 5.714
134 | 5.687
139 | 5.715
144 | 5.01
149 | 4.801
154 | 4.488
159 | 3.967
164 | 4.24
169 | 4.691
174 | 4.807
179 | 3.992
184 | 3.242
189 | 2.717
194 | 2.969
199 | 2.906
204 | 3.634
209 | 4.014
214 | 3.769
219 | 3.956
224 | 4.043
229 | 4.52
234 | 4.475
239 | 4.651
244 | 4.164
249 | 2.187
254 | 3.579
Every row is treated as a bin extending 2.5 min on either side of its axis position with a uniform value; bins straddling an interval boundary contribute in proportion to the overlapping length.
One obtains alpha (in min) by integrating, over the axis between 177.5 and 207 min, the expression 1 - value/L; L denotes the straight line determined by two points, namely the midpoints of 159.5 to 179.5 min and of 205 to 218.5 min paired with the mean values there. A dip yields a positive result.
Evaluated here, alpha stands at 6.4 min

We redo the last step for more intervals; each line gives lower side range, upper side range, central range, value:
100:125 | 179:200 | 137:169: -2.7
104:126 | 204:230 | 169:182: 0.8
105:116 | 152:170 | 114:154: -3.2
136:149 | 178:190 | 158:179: -2.1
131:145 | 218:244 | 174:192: 5.3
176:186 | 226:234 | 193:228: 4.2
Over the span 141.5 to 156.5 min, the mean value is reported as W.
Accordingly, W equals 4.77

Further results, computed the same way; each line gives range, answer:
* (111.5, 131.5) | 5.74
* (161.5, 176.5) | 4.58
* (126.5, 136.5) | 5.7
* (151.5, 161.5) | 4.23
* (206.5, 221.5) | 3.91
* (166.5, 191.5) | 3.89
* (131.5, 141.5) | 5.7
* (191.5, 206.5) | 3.17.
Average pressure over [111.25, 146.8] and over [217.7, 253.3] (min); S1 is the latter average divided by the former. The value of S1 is 0.71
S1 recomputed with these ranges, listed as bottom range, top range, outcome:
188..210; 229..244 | 1.39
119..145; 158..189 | 0.72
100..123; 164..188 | 0.72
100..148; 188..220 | 0.61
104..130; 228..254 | 0.69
